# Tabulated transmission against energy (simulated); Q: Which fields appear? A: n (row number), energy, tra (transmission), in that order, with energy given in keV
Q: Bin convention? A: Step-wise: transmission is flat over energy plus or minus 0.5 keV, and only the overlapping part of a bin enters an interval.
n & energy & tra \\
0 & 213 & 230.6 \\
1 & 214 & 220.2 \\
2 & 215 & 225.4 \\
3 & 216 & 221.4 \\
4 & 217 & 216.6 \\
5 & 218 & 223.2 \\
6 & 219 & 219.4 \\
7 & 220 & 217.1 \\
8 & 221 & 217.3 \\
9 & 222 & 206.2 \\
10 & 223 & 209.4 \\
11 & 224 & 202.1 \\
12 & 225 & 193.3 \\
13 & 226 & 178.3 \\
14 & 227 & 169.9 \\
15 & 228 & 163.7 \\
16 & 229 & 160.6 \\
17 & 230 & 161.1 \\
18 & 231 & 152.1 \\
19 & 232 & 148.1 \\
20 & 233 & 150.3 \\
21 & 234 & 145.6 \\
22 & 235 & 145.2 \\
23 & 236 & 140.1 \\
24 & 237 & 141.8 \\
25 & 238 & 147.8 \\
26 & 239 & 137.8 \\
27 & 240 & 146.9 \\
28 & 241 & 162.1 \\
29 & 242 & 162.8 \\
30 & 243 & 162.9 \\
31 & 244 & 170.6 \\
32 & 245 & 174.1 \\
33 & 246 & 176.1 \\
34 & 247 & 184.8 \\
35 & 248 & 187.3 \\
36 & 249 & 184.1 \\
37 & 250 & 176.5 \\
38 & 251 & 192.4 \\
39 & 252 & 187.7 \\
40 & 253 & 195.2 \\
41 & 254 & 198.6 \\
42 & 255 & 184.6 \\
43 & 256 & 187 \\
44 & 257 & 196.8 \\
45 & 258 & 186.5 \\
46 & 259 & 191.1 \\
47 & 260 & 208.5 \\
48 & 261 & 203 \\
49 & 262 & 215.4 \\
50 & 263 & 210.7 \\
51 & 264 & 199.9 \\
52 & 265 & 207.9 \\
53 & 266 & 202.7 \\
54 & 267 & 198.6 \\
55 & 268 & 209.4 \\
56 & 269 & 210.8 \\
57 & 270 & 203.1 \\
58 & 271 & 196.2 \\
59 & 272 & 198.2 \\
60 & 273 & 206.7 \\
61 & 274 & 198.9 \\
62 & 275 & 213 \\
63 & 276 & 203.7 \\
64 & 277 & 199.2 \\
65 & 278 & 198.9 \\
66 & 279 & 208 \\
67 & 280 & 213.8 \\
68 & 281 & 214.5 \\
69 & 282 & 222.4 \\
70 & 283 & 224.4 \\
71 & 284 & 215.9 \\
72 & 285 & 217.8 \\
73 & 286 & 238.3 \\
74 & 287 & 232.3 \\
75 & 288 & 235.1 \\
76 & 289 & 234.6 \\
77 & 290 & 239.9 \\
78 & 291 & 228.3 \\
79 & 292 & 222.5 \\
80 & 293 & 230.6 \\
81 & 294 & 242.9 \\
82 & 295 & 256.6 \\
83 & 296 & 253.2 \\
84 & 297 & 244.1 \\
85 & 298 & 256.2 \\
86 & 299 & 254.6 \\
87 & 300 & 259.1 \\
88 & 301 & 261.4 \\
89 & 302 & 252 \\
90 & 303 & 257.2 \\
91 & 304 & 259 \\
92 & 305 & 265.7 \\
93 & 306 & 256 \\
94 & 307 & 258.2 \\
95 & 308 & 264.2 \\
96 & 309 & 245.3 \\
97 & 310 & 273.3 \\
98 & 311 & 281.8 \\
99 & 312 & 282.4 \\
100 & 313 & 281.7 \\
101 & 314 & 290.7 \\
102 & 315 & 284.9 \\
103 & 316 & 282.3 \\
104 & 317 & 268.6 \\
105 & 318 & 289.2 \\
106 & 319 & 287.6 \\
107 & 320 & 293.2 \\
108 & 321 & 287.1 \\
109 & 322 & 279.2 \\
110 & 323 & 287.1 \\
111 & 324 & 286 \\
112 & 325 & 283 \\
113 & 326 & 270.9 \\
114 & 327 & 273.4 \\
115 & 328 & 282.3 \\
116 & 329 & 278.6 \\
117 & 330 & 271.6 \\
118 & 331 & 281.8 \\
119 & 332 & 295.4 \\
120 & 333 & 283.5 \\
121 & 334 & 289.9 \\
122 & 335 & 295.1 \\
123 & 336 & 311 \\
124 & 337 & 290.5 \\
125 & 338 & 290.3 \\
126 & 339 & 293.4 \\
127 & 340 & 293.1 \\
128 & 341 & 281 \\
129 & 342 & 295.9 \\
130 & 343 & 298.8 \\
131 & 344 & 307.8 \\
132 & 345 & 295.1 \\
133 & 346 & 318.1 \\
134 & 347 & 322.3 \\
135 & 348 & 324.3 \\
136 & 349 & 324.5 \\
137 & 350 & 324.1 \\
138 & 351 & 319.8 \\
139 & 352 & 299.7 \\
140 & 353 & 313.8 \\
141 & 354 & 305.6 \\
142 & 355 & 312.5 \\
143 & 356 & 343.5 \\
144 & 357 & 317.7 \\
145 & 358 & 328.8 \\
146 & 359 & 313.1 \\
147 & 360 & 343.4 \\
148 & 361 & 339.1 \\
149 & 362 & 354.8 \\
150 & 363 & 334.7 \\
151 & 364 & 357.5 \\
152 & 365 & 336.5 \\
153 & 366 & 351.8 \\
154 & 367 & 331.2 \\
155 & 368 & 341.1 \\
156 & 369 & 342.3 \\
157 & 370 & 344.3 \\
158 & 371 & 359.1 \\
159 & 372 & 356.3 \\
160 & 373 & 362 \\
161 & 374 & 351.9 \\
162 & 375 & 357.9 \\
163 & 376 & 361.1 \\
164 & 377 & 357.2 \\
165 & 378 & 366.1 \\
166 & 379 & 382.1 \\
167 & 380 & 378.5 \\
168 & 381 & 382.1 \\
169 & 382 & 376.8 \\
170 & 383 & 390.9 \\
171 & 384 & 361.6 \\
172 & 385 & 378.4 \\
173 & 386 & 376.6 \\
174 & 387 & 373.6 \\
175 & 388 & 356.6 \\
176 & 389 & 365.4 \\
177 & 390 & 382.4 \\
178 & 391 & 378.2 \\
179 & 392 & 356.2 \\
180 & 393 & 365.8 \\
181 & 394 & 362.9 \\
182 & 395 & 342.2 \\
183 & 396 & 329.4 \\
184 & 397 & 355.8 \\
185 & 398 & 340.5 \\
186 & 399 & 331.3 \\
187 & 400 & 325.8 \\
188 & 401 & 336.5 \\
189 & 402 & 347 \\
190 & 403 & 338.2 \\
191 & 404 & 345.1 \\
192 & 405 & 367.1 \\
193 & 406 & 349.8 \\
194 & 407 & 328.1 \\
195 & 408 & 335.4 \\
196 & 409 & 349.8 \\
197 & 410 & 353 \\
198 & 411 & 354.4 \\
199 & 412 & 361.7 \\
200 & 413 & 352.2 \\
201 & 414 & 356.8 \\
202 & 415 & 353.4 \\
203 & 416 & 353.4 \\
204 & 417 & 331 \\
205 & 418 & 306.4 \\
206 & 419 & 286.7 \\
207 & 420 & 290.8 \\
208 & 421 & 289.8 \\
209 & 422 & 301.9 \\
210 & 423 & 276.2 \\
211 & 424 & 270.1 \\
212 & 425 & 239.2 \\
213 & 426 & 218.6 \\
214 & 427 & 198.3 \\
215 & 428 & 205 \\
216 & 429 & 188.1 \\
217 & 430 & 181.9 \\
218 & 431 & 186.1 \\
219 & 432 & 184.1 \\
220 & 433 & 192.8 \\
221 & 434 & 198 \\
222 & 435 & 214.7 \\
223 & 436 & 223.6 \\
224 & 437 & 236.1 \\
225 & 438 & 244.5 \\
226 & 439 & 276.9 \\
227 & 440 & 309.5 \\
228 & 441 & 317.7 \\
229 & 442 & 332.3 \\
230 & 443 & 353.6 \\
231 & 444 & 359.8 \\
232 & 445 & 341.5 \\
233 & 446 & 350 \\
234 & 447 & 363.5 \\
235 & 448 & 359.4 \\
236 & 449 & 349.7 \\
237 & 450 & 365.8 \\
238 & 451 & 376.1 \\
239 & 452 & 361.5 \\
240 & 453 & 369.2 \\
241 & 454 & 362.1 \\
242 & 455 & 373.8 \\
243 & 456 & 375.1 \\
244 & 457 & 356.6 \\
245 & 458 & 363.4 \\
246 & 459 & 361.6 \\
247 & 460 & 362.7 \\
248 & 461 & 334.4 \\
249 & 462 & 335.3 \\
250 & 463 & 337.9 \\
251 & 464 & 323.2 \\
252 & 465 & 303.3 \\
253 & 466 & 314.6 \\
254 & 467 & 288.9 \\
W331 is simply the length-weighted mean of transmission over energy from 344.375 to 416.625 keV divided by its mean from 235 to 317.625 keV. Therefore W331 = 1.60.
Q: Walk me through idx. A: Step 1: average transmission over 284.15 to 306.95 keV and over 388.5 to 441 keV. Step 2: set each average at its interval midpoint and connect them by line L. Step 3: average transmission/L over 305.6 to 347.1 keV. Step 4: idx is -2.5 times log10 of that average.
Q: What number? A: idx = -0.10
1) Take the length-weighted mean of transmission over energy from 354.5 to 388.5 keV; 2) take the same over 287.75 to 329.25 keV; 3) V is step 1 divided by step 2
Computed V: 1.3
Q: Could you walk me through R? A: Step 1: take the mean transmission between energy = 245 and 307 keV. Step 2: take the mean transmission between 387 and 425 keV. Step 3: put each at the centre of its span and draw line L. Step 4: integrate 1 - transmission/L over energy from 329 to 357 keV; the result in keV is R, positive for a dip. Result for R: -2.38 keV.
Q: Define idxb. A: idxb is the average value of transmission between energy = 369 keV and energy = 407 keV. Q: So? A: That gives 359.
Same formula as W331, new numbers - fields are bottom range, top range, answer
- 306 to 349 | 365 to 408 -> 1.24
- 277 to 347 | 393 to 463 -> 1.19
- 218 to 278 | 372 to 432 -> 1.78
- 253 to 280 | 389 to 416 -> 1.74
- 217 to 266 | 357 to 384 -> 1.95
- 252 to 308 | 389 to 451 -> 1.40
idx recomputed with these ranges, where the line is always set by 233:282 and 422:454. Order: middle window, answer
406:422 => -0.236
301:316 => -0.247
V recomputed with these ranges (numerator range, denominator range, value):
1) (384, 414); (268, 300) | 1.58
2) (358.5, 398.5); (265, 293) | 1.67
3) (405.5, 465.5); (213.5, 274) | 1.65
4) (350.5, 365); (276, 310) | 1.38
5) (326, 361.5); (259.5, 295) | 1.41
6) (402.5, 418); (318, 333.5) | 1.23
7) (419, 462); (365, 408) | 0.83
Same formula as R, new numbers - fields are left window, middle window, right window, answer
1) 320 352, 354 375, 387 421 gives -1.7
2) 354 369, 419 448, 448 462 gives 7.4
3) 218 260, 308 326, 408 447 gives -4.8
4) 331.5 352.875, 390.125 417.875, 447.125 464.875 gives -1.4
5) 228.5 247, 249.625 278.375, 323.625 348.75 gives -1.1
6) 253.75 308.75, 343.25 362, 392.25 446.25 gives -4.1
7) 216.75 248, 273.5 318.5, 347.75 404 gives 1.2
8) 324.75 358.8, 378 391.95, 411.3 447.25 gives -4.1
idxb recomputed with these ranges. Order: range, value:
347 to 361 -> 322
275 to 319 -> 247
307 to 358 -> 293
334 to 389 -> 336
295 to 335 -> 273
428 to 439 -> 208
